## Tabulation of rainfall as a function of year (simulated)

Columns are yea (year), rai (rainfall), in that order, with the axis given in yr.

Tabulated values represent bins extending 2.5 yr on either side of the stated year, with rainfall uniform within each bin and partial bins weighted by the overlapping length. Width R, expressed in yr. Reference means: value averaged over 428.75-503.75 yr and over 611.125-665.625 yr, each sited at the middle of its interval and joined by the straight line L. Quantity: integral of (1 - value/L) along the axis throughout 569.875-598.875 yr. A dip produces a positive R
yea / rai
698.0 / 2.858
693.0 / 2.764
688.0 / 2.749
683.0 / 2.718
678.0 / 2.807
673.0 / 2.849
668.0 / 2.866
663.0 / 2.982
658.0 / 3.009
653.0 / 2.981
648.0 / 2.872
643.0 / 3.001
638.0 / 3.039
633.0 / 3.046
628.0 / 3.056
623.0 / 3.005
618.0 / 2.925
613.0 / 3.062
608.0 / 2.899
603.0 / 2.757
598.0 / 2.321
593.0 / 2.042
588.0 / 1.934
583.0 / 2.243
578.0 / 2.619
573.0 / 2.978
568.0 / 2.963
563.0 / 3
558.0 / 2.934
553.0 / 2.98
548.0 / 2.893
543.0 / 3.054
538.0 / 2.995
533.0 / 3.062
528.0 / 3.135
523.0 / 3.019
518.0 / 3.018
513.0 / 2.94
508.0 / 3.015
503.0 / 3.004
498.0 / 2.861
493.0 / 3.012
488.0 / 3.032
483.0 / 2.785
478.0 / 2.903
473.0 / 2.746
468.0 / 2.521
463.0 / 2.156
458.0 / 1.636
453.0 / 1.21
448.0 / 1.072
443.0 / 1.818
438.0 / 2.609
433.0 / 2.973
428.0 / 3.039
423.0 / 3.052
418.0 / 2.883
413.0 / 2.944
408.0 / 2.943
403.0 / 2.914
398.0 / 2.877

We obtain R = 4.6 yr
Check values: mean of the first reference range 2.42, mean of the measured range 2.37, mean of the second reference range 3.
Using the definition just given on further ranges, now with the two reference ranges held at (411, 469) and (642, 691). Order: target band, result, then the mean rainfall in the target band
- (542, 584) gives -4.0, 2.87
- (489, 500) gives -2.3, 2.95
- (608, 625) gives -1.4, 2.98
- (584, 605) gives 3.5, 2.25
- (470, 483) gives -2.2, 2.81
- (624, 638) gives -1.3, 3.04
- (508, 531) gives -4.7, 3.03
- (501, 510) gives -1.9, 3.01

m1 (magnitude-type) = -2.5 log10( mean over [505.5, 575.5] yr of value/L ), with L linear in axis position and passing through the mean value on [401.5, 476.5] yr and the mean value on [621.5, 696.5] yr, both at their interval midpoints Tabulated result -0.13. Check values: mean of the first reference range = 2.43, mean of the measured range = 3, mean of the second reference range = 2.91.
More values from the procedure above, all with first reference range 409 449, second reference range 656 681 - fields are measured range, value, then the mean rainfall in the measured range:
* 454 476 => 0.20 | 2.21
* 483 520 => -0.10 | 2.97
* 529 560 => -0.09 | 2.99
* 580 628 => 0.09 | 2.6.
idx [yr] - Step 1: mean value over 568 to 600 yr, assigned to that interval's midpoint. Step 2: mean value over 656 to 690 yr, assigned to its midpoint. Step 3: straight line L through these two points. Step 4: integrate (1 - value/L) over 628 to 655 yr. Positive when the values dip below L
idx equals -3.02 yr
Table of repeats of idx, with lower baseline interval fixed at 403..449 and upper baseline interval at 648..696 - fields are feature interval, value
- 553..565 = -0.9 yr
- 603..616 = -0.6 yr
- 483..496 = -1.2 yr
